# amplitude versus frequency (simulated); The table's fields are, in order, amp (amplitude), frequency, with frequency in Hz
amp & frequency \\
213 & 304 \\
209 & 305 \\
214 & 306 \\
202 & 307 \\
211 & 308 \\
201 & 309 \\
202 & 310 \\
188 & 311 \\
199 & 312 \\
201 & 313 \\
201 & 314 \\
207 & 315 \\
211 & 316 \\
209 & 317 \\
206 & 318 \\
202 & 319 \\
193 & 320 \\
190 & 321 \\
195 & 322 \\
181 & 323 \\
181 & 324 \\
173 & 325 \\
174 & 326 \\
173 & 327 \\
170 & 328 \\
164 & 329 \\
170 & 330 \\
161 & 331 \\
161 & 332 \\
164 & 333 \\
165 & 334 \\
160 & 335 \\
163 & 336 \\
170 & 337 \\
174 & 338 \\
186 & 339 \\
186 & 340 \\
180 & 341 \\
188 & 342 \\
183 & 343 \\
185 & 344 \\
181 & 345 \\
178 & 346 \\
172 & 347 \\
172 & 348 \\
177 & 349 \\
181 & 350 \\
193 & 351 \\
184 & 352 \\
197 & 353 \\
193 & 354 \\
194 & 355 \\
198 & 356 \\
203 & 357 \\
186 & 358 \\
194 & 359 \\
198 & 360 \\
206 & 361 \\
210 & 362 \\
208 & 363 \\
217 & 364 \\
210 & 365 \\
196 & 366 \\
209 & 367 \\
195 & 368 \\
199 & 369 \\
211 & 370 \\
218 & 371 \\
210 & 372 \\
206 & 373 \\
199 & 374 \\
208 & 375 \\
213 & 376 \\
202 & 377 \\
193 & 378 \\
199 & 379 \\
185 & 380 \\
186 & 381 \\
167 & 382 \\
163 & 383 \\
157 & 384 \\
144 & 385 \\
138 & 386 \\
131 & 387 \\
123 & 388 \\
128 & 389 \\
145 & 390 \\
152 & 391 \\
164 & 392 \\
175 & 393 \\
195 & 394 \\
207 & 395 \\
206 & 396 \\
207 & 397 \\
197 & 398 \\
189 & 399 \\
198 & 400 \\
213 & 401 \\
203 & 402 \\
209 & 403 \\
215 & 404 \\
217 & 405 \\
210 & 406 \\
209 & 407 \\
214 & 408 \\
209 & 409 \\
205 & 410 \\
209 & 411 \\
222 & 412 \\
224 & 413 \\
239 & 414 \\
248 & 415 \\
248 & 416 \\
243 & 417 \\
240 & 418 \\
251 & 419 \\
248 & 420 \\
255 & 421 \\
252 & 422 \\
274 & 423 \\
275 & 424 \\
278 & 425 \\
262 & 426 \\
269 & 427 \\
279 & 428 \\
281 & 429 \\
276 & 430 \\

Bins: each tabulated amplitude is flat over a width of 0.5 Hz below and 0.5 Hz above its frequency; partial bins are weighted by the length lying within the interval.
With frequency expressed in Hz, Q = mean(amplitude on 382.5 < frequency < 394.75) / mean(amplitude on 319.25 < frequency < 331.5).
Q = 0.86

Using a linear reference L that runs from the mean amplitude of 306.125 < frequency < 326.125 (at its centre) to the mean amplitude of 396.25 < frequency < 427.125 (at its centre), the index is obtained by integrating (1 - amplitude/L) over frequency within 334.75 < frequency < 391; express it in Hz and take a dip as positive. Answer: 7.4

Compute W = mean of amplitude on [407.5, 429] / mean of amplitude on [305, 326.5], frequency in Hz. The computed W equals 1.2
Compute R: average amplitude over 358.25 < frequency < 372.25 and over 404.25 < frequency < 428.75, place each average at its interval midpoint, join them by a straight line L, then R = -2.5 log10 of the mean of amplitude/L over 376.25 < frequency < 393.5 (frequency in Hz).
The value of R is 0.32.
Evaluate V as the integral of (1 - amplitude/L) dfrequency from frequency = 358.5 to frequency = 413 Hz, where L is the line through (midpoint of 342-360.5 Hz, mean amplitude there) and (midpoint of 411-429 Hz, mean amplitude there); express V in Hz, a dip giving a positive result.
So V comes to 6.6 Hz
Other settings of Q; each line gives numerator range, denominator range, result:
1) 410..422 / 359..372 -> 1.15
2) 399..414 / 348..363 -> 1.09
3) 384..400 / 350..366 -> 0.84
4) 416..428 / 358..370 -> 1.27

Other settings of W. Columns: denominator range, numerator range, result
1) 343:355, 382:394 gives 0.82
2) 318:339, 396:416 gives 1.22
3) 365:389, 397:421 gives 1.20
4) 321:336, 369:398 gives 1.05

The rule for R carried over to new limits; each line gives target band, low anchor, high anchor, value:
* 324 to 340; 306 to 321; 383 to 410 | 0.169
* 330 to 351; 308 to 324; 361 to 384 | 0.142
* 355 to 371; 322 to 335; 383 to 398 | -0.214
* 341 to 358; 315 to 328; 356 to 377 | 0.075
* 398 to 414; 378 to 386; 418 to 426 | 0.071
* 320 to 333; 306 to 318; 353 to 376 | 0.165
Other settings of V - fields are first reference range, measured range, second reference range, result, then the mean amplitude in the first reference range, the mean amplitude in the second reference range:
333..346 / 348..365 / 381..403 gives -2.02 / 176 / 173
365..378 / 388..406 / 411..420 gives 2.93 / 205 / 238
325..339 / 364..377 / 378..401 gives -2.72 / 168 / 172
